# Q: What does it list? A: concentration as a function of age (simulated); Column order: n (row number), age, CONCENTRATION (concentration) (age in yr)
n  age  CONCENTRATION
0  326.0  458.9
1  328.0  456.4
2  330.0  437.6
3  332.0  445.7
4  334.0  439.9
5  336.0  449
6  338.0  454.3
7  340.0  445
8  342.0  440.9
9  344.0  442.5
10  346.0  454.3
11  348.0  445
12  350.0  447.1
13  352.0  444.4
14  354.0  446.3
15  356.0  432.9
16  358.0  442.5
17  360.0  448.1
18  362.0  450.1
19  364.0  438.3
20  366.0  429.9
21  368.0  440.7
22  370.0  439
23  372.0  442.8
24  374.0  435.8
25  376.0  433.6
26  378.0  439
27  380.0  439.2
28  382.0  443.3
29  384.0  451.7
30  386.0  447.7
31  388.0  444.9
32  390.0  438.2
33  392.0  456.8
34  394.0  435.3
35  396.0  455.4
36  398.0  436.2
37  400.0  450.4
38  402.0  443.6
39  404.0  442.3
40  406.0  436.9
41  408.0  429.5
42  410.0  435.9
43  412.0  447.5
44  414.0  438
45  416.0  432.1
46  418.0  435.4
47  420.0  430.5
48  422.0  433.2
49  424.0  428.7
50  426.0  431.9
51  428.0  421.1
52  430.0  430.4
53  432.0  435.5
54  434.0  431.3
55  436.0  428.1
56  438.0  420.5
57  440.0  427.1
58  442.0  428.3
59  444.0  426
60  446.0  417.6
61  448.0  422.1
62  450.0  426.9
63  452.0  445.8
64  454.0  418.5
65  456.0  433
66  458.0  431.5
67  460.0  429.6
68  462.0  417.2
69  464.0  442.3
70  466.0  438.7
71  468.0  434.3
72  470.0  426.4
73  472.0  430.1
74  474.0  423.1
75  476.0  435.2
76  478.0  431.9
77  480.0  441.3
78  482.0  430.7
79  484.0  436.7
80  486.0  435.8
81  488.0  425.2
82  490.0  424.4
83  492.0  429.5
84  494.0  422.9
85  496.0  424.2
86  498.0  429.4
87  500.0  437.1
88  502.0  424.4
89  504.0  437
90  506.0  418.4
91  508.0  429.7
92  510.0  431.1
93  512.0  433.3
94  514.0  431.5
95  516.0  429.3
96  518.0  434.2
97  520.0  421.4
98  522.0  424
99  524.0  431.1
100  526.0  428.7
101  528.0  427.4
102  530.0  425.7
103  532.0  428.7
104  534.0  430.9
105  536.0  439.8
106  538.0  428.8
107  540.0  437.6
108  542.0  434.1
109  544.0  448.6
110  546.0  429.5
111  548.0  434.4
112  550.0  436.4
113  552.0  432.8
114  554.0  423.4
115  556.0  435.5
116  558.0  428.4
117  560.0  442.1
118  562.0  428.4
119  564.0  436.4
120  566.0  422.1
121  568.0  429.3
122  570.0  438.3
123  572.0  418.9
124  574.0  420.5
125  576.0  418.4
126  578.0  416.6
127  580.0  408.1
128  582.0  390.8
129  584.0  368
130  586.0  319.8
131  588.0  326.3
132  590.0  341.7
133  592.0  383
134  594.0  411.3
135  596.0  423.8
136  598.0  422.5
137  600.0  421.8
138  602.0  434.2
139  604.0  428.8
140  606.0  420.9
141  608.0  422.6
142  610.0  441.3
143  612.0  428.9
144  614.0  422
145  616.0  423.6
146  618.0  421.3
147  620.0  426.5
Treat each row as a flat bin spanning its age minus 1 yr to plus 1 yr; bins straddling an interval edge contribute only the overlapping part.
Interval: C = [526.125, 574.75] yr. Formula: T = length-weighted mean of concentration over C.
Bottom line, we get 432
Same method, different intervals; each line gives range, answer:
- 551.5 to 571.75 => 431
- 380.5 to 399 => 445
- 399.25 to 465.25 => 432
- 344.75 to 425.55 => 441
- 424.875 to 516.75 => 429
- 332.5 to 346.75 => 446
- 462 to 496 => 431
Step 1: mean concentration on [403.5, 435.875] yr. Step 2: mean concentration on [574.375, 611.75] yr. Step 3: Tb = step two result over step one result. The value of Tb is 0.9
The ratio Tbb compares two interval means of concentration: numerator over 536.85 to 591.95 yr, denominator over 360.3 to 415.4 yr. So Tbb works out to 0.9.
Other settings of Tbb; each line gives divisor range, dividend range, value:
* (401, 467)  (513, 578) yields 1.00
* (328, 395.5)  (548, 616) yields 0.93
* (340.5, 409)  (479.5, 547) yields 0.97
